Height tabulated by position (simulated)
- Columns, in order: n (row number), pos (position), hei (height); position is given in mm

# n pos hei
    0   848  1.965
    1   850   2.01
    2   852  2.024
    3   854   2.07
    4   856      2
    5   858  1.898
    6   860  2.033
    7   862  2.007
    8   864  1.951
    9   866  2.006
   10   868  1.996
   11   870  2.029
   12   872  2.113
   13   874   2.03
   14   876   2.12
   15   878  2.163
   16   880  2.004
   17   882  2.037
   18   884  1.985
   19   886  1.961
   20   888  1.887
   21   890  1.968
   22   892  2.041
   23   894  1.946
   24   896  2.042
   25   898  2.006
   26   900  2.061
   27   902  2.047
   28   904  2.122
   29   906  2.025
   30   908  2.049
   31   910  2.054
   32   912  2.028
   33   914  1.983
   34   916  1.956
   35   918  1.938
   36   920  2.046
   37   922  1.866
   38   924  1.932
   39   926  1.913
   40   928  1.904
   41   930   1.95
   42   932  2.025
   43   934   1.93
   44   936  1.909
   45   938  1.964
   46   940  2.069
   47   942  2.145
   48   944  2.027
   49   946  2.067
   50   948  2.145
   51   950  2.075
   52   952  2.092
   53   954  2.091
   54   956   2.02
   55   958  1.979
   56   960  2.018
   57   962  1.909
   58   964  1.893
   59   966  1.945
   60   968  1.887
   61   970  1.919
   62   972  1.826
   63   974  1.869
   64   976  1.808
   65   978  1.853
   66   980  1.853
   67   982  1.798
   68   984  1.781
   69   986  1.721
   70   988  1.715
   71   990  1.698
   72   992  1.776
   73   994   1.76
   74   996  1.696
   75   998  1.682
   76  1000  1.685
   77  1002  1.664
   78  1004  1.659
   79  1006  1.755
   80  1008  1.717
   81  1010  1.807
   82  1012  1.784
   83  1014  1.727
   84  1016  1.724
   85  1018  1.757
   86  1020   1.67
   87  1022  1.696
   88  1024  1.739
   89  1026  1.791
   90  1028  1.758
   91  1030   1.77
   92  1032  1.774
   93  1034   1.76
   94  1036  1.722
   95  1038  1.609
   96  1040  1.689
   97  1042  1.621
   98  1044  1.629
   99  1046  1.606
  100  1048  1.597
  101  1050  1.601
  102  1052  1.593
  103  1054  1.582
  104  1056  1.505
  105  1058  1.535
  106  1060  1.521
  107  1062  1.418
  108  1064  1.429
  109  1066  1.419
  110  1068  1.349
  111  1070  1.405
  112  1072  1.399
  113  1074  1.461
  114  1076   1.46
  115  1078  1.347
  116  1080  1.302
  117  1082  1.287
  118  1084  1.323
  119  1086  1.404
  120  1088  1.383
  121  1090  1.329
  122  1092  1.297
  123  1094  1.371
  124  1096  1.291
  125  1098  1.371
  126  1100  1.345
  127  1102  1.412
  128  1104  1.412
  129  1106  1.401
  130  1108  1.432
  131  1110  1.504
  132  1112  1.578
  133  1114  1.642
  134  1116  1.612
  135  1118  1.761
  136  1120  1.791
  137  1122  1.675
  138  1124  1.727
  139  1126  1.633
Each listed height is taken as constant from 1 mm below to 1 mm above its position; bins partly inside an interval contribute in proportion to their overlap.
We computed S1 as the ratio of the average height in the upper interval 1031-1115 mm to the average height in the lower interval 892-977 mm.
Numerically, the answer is 0.7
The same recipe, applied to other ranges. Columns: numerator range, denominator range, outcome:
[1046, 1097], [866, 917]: 0.70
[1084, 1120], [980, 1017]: 0.84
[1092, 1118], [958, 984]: 0.77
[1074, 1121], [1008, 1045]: 0.83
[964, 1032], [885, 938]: 0.89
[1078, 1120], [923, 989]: 0.74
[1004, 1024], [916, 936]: 0.89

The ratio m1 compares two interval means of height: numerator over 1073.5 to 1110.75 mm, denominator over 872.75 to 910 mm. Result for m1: 0.7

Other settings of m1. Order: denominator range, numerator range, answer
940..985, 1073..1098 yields 0.69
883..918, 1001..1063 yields 0.83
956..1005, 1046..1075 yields 0.82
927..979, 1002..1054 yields 0.86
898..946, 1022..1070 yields 0.80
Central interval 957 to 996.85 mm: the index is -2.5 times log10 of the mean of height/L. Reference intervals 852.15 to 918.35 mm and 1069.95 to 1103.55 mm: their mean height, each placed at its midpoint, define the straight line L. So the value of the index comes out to -0.07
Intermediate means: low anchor 2.02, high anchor 1.36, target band 1.84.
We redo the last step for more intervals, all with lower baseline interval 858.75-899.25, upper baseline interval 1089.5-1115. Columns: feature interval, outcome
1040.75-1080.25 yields 0.026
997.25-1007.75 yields -0.005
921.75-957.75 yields -0.089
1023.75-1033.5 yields -0.099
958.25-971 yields -0.085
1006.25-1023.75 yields -0.055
